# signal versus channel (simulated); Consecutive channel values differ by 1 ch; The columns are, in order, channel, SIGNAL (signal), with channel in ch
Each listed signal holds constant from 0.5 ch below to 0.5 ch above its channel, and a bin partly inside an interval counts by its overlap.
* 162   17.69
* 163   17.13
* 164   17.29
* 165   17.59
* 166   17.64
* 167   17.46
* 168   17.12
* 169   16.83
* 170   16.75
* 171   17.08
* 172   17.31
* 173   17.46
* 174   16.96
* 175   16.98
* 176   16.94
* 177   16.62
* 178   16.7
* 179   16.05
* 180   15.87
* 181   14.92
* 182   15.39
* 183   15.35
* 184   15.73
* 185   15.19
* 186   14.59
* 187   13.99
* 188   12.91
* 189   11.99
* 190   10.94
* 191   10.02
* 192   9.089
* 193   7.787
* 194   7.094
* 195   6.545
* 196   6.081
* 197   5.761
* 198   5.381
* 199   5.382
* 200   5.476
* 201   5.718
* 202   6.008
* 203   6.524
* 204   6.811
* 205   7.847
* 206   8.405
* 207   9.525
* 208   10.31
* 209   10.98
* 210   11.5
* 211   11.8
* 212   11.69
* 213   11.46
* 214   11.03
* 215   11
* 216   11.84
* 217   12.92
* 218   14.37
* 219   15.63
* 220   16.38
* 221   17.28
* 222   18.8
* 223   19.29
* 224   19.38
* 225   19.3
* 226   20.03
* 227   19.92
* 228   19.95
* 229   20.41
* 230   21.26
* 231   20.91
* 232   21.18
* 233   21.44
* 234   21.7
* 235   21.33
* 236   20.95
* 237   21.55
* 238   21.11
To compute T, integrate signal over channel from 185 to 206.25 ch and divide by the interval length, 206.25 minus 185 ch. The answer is 8.46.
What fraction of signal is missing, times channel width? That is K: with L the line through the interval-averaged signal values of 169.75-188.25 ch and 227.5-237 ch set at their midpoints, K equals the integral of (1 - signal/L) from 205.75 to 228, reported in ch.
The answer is 6.0 ch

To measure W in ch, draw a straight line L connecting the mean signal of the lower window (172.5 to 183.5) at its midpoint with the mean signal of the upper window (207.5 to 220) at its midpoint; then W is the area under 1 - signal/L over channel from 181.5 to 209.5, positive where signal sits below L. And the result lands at 9.6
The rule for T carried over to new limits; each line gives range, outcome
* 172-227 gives 12.5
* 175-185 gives 16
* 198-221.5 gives 10.3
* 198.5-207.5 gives 6.86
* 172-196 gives 13.6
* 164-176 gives 17.2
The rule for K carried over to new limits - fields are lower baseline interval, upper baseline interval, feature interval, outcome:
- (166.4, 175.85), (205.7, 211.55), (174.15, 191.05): 0.3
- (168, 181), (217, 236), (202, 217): 6.9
